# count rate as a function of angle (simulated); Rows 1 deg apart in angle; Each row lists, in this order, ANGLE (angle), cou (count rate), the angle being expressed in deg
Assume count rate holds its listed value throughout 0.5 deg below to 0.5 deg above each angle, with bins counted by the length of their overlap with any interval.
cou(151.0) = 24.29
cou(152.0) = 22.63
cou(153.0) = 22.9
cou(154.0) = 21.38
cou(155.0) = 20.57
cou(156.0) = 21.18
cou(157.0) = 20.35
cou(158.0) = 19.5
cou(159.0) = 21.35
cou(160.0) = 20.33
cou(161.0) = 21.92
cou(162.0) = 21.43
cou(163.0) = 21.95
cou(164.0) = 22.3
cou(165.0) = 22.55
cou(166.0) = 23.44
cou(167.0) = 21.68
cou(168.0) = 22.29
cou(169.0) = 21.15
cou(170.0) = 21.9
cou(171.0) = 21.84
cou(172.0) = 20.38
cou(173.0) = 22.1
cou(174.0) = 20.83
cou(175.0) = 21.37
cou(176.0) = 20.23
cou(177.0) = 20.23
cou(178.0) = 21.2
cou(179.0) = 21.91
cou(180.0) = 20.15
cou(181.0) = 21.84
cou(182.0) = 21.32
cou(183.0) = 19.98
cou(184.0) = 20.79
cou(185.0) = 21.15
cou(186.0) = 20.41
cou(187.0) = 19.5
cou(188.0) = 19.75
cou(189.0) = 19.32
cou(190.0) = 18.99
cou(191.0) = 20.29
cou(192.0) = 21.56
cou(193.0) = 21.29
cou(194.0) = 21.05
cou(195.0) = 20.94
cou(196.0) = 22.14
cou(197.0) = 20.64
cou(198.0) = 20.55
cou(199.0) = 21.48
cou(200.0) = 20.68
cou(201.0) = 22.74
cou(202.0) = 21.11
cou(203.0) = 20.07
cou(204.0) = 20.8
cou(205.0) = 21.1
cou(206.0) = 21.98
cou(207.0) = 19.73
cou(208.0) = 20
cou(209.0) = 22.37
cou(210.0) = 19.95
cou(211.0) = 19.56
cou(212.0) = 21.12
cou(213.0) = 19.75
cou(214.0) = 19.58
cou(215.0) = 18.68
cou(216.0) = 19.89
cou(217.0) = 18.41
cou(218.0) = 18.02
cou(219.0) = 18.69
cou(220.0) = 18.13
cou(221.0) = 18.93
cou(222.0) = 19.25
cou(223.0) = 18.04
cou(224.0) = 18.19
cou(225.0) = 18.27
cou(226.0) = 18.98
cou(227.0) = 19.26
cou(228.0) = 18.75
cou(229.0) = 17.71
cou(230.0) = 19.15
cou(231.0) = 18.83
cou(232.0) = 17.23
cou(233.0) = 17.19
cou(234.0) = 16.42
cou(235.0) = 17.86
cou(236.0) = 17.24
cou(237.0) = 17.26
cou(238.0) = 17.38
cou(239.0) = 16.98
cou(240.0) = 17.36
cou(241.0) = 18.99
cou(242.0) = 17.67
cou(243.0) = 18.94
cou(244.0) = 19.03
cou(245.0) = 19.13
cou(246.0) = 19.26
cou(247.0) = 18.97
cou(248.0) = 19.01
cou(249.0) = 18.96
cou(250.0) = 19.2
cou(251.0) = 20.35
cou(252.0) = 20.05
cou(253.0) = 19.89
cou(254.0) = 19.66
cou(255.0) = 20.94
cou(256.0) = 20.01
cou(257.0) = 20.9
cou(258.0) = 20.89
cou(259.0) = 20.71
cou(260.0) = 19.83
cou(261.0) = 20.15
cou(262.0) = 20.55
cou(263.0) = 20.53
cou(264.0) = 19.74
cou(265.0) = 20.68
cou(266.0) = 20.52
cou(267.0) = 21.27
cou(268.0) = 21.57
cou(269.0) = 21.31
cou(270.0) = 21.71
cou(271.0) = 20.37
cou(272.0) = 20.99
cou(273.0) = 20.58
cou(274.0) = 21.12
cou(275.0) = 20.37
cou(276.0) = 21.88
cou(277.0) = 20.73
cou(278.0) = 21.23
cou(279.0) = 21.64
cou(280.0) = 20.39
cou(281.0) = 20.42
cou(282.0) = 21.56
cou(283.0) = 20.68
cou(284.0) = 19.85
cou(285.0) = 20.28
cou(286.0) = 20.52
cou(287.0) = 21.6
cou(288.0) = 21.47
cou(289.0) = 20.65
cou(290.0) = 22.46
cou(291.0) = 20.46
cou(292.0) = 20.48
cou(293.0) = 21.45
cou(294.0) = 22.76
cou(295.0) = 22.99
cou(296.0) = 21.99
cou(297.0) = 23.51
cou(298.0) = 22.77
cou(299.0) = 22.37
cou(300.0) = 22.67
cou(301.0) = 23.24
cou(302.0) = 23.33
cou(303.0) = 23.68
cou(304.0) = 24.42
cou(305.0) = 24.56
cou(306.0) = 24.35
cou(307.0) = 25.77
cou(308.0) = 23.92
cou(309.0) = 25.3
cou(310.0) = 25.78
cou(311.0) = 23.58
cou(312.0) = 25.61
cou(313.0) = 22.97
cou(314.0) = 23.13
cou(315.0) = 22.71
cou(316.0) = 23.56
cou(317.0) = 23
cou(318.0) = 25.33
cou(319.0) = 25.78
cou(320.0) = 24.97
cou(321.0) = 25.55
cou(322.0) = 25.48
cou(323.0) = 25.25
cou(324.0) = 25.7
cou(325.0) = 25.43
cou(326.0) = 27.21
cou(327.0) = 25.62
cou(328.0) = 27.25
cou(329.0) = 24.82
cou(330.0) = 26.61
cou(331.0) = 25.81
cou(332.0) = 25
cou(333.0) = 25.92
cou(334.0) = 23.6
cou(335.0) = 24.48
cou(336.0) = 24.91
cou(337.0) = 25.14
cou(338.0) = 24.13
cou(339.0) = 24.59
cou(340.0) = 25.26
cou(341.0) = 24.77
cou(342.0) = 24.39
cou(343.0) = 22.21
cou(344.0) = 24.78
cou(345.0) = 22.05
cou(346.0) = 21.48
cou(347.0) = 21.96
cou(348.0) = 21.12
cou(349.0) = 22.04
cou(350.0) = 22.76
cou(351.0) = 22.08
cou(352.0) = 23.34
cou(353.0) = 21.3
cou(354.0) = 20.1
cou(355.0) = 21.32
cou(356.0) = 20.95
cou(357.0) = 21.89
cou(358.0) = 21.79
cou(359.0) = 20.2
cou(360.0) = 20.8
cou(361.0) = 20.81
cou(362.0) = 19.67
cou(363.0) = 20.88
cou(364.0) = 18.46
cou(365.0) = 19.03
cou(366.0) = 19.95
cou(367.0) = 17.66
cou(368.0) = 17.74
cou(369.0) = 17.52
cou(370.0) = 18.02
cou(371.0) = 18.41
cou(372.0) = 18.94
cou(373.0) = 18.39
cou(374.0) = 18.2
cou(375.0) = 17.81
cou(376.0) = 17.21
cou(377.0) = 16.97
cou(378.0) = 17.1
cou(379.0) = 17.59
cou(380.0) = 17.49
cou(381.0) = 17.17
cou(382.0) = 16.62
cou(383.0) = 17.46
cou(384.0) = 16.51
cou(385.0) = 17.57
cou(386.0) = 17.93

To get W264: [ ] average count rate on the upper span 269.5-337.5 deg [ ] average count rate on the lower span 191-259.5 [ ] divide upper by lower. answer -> 1.2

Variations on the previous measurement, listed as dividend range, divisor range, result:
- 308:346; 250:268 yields 1.21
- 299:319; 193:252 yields 1.25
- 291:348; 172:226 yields 1.19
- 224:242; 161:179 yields 0.83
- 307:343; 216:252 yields 1.35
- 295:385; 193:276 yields 1.13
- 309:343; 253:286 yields 1.20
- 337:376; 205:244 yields 1.12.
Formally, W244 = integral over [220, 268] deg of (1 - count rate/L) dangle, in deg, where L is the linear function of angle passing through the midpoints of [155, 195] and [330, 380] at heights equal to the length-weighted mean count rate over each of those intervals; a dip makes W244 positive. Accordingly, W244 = 4.6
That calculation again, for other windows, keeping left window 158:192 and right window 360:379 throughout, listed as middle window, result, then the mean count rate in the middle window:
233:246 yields 1.50 deg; 17.9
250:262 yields -0.16 deg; 20.3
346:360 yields -2.11 deg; 21.6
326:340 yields -4.63 deg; 25.3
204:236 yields 2.22 deg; 19.1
